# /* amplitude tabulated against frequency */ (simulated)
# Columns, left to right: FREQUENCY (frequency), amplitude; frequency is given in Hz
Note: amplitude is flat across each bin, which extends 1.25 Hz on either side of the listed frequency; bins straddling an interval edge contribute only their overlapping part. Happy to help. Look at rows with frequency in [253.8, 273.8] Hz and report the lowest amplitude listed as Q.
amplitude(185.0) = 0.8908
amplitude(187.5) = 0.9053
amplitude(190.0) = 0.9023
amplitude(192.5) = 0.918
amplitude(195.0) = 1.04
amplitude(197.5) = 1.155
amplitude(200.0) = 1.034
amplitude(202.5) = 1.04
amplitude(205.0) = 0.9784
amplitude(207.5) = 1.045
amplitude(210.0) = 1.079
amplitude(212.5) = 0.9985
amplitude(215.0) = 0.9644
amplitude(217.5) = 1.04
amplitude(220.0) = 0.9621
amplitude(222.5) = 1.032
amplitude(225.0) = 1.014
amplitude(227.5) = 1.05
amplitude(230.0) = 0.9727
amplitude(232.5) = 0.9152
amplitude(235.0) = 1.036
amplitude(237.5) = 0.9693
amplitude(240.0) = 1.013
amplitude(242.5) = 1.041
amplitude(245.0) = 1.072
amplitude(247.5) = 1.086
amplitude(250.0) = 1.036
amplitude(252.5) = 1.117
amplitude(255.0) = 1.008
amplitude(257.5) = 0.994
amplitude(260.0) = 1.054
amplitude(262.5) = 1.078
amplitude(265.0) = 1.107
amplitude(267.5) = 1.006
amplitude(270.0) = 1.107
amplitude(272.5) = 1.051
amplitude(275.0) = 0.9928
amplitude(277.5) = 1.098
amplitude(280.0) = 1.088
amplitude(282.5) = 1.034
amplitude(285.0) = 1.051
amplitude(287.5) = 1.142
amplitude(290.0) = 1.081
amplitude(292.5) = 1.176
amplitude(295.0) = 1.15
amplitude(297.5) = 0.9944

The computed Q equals 0.994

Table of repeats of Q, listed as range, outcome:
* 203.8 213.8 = 0.9784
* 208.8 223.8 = 0.9621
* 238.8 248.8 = 1.013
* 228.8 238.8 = 0.9152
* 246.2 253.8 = 1.036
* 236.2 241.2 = 0.9693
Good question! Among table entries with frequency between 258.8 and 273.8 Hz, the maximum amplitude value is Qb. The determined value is 1.107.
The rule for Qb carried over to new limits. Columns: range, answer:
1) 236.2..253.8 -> 1.117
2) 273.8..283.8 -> 1.098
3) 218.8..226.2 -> 1.032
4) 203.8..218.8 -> 1.079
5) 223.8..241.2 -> 1.05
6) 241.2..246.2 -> 1.072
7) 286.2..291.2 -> 1.142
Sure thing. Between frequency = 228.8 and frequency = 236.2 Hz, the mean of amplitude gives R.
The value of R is 0.974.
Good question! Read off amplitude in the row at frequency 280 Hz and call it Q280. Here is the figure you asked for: 1.088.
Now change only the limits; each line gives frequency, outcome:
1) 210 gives 1.079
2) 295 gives 1.15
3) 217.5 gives 1.04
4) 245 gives 1.072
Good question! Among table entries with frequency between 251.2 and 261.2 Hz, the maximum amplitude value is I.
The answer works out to 1.117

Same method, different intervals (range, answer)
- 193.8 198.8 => 1.155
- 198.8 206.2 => 1.04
